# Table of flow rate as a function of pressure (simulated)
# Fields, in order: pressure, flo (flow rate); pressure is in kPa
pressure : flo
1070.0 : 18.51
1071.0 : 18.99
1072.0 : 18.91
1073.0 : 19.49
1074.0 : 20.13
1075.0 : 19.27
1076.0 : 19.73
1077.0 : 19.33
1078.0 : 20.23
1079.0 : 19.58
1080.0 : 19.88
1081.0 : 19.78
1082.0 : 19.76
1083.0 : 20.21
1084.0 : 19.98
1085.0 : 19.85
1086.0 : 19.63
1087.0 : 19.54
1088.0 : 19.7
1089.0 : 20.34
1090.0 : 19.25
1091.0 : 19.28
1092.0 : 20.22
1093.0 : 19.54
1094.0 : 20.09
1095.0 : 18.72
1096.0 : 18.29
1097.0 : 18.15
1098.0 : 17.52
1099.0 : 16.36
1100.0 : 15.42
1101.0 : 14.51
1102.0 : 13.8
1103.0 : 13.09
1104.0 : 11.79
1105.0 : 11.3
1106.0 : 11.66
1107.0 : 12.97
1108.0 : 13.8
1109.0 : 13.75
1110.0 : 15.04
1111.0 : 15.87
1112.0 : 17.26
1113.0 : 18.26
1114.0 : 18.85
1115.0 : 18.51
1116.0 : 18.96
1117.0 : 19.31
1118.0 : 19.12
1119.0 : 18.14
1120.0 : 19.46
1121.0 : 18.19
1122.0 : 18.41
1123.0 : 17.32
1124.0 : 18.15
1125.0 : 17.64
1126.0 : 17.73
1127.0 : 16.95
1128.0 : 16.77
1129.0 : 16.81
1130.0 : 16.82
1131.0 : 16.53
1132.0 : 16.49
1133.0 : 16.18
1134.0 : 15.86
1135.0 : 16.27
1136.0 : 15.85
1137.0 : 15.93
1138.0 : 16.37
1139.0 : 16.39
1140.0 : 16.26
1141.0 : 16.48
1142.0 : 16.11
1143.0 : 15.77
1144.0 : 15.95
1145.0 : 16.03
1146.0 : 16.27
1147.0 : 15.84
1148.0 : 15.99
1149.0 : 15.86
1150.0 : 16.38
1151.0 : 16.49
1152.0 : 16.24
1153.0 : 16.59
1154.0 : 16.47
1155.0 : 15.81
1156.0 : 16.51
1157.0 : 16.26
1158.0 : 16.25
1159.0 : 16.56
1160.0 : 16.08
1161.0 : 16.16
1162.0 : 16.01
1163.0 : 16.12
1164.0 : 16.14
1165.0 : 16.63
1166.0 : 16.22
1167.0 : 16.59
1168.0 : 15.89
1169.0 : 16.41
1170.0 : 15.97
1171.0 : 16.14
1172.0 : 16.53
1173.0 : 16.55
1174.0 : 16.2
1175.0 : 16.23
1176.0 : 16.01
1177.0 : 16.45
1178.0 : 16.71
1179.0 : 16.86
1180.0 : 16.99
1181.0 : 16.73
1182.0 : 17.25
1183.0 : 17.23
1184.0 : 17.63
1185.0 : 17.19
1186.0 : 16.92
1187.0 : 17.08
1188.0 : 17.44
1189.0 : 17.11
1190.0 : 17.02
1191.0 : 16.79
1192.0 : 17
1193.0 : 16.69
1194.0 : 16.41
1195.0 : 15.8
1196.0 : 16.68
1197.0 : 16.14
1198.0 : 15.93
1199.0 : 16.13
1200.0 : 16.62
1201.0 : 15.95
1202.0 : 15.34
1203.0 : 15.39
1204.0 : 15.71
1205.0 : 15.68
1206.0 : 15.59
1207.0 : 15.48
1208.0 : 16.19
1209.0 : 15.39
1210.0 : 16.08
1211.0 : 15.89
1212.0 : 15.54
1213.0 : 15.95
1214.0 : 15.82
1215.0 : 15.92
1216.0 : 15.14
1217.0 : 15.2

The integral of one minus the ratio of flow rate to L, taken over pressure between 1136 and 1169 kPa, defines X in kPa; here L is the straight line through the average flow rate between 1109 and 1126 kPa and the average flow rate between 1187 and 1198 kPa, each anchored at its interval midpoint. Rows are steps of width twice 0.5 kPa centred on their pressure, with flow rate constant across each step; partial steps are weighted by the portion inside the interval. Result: 2.1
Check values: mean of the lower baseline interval 17.9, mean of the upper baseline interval 16.7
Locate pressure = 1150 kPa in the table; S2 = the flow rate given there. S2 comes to 16.38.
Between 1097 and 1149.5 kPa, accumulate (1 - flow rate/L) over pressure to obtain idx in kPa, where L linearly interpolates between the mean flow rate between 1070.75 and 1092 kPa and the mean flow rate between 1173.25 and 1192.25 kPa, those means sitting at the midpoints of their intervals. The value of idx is 6.3 kPa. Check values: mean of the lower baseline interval 19.7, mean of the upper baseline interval 16.9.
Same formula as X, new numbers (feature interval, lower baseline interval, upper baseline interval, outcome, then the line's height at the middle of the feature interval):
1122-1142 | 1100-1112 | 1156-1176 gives -2.6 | 14.8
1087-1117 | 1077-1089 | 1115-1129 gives 3.6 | 19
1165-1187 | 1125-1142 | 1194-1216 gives -0.7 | 16.1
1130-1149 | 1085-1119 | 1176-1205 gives 0.8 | 16.8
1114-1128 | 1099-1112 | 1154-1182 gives -3.7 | 14.5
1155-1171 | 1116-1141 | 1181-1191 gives 0.9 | 17.2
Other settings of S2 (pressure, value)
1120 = 19.46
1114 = 18.85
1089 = 20.34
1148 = 15.99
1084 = 19.98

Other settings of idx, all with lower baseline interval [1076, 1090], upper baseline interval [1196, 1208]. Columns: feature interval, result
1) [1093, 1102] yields 0.9 kPa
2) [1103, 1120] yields 2.6 kPa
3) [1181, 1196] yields -0.6 kPa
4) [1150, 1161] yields 0.7 kPa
